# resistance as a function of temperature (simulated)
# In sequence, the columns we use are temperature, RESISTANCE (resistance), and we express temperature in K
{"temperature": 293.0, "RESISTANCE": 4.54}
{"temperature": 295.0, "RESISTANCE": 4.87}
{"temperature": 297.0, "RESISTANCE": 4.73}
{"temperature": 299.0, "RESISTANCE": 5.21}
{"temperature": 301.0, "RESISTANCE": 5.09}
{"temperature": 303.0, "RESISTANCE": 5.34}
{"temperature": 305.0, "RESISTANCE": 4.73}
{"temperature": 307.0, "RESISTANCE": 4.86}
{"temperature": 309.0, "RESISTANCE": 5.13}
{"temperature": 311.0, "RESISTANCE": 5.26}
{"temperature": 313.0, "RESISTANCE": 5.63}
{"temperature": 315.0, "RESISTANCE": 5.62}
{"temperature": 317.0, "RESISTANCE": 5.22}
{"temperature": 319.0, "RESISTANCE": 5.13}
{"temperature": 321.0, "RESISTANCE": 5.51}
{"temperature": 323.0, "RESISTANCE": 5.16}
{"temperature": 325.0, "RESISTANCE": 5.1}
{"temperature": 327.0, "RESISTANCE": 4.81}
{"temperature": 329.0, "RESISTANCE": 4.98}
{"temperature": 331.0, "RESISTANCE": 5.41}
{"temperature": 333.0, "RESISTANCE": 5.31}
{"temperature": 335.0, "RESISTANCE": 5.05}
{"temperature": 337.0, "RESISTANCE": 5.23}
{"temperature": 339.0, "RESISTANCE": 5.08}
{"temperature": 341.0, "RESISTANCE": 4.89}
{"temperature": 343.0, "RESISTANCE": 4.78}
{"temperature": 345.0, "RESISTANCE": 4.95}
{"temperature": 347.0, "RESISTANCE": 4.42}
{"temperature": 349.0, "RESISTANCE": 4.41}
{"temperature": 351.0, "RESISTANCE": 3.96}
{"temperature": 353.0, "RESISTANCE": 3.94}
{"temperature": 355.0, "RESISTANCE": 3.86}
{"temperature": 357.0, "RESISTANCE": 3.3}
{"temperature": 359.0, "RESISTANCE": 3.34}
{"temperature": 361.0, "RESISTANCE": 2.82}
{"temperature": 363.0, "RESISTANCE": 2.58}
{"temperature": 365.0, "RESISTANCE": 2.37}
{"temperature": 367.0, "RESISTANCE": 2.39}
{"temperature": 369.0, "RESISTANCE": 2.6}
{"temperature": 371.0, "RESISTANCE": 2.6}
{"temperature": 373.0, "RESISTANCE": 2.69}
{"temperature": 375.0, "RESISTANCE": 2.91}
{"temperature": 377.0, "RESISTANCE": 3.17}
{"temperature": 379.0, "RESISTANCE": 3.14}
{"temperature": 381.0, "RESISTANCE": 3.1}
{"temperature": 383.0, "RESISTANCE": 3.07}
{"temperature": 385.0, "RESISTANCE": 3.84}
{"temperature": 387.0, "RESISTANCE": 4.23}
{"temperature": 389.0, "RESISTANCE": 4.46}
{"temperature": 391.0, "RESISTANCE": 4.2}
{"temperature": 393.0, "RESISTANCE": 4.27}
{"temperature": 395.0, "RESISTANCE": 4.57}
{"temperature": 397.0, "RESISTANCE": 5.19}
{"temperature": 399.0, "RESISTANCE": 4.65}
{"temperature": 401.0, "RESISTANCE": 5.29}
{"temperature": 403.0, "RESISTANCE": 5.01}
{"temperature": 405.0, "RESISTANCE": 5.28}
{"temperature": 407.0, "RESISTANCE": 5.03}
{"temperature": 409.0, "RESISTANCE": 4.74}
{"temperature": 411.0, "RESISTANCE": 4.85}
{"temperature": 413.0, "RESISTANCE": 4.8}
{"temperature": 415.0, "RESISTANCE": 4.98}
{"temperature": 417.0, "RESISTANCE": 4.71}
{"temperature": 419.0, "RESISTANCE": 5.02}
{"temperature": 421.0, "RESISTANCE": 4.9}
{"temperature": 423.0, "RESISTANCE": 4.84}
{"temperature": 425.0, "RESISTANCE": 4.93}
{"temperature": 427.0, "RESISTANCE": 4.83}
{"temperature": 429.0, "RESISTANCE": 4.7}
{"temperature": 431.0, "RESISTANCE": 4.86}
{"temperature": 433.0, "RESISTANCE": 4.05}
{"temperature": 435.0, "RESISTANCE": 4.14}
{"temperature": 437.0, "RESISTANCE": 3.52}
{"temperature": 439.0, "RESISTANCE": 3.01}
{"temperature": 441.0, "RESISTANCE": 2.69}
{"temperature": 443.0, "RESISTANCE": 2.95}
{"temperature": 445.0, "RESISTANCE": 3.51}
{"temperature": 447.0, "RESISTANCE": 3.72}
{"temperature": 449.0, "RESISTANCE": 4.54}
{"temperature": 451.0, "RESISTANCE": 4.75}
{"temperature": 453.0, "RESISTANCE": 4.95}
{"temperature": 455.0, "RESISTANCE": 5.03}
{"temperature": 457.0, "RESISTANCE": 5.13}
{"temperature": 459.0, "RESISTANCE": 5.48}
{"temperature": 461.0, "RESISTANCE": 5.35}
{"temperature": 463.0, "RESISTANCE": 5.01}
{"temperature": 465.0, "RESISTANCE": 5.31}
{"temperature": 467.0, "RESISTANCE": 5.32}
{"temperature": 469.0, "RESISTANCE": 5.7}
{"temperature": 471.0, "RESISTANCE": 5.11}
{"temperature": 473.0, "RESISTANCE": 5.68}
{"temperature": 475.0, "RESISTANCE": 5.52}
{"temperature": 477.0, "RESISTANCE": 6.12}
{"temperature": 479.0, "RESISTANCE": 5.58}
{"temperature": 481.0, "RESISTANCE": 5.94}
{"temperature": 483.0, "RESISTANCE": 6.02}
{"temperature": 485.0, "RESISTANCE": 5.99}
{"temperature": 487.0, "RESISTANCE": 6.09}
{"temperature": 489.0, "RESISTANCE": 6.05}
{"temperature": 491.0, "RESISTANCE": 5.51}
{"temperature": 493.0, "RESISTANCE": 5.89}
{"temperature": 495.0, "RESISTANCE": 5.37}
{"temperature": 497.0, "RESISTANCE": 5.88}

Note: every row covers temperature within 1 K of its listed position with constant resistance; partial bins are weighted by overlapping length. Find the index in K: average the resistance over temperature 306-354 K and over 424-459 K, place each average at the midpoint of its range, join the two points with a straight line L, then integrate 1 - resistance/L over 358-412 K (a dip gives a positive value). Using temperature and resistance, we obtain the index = 9.4 K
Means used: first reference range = 4.99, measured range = 3.79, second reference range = 4.23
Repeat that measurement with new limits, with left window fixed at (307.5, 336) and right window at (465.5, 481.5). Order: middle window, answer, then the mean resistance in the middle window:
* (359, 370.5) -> 5.8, 2.62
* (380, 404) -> 4.8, 4.32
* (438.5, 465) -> 5.6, 4.38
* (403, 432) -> 3.0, 4.89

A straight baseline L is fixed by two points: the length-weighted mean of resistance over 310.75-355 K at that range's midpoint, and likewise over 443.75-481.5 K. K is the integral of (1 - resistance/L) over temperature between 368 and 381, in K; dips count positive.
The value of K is 5.6 K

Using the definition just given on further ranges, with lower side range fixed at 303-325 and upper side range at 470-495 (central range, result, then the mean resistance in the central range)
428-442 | 4.4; 3.85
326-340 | 0.4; 5.12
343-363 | 5.5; 3.87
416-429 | 1.7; 4.86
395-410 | 1.4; 5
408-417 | 1.2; 4.83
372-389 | 6.6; 3.34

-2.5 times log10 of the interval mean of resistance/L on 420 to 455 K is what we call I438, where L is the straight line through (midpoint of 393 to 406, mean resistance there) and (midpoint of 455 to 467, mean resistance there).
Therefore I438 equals 0.22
